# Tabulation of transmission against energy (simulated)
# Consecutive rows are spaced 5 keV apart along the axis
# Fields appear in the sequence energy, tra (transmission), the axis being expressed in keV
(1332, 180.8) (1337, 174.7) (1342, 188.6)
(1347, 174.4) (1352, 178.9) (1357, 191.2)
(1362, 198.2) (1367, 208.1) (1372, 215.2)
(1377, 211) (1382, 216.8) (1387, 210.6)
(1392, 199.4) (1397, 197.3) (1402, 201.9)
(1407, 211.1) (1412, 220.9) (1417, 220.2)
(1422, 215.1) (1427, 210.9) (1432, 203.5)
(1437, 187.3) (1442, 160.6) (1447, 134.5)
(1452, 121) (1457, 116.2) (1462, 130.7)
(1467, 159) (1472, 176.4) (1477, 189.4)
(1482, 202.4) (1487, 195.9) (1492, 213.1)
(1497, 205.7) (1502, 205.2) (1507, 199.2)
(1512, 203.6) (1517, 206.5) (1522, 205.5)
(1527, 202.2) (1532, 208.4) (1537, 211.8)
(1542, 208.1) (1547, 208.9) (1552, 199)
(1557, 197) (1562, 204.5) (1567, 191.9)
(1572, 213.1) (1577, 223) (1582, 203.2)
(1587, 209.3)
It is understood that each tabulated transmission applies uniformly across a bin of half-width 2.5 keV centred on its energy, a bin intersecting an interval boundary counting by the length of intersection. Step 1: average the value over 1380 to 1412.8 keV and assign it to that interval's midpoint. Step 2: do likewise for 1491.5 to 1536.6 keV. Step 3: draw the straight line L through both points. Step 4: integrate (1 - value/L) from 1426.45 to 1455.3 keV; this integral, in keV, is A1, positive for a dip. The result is 5.78 keV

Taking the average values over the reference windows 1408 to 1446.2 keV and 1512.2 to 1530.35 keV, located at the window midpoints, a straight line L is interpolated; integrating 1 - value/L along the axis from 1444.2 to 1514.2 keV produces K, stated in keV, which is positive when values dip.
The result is 9.6 keV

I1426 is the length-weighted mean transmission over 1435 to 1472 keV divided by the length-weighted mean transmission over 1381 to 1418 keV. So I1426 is 0.70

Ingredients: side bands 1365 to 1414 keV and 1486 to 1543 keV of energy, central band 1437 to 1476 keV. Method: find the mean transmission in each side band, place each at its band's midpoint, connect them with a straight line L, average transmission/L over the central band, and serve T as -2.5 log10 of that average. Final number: 0.37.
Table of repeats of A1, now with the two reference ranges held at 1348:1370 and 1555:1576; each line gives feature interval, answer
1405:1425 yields -2.1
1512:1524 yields -0.3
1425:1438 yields -0.3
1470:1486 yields 0.7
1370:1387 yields -1.7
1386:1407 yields -0.8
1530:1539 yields -0.4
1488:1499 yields -0.4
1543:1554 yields -0.1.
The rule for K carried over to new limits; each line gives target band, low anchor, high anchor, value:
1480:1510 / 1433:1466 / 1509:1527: -3.1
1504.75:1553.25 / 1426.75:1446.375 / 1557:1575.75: -1.9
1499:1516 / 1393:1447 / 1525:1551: 0.2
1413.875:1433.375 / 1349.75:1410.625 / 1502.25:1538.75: -0.9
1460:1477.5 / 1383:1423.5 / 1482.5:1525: 3.8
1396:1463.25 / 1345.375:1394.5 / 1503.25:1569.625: 6.8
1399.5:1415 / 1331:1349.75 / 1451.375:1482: -4.2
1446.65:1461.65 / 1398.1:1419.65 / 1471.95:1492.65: 5.9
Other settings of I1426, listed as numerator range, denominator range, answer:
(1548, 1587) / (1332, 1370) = 1.09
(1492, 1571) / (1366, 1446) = 1.00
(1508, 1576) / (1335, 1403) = 1.04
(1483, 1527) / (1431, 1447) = 1.17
